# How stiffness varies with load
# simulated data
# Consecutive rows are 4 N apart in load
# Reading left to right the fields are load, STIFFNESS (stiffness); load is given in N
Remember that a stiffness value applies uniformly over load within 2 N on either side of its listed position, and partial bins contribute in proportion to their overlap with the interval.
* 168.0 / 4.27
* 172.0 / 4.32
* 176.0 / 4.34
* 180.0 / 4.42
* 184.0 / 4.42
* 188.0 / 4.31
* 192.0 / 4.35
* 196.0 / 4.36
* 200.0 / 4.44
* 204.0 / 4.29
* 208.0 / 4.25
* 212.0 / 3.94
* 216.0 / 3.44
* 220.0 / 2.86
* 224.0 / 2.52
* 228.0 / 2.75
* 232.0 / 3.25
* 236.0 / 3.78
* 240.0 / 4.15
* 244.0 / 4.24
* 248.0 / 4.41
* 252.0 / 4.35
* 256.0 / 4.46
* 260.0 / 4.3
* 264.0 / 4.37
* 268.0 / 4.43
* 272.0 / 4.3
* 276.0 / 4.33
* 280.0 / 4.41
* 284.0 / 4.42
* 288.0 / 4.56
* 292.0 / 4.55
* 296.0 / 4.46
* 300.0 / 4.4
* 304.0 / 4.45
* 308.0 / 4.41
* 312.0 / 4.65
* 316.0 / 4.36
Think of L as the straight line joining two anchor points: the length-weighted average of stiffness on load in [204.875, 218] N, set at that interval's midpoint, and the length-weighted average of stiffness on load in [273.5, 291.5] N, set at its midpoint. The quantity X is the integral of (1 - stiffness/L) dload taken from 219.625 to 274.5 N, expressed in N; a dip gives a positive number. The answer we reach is 3.7 N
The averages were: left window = 3.91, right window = 4.44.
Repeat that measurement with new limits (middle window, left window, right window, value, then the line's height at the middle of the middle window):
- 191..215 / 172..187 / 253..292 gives 0.8 N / 4.38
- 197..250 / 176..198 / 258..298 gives 7.9 N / 4.39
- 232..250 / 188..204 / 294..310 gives 1.4 N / 4.39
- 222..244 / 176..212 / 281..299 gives 5.1 N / 4.39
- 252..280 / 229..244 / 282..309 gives -1.9 N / 4.1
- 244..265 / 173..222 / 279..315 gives -0.2 N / 4.33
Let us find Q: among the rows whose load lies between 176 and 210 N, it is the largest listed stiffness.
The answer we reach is 4.44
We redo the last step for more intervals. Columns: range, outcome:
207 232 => 4.25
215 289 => 4.56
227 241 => 4.15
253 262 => 4.46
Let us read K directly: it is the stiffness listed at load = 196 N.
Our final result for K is 4.36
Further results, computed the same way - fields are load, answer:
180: 4.42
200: 4.44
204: 4.29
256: 4.46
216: 3.44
